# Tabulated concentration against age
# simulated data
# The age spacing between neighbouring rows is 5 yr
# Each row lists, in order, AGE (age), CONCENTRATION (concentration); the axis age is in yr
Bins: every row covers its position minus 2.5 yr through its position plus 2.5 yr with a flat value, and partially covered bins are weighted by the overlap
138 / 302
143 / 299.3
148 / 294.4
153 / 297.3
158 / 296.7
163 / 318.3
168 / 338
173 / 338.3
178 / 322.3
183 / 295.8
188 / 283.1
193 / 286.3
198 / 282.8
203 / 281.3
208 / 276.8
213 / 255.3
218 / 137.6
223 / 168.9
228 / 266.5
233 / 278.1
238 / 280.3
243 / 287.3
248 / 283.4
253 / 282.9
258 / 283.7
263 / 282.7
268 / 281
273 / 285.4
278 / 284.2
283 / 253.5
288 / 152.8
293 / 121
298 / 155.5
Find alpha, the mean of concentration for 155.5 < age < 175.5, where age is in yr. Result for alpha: 323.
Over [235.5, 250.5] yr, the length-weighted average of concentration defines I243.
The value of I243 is 284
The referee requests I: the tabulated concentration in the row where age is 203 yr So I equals 281.3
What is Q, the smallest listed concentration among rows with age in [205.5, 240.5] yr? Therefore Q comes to 137.6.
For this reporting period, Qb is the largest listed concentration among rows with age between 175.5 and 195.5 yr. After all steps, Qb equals 322.3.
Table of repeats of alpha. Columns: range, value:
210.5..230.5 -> 207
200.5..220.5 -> 238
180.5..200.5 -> 287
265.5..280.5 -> 284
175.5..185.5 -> 309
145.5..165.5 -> 302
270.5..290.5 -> 244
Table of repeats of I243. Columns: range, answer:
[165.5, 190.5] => 316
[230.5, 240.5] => 279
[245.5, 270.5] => 283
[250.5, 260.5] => 283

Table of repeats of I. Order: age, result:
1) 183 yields 295.8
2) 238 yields 280.3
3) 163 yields 318.3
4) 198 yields 282.8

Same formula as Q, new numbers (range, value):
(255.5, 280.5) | 281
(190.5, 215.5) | 255.3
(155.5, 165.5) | 296.7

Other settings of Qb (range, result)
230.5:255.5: 287.3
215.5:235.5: 278.1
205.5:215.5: 276.8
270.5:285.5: 285.4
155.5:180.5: 338.3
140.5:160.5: 299.3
